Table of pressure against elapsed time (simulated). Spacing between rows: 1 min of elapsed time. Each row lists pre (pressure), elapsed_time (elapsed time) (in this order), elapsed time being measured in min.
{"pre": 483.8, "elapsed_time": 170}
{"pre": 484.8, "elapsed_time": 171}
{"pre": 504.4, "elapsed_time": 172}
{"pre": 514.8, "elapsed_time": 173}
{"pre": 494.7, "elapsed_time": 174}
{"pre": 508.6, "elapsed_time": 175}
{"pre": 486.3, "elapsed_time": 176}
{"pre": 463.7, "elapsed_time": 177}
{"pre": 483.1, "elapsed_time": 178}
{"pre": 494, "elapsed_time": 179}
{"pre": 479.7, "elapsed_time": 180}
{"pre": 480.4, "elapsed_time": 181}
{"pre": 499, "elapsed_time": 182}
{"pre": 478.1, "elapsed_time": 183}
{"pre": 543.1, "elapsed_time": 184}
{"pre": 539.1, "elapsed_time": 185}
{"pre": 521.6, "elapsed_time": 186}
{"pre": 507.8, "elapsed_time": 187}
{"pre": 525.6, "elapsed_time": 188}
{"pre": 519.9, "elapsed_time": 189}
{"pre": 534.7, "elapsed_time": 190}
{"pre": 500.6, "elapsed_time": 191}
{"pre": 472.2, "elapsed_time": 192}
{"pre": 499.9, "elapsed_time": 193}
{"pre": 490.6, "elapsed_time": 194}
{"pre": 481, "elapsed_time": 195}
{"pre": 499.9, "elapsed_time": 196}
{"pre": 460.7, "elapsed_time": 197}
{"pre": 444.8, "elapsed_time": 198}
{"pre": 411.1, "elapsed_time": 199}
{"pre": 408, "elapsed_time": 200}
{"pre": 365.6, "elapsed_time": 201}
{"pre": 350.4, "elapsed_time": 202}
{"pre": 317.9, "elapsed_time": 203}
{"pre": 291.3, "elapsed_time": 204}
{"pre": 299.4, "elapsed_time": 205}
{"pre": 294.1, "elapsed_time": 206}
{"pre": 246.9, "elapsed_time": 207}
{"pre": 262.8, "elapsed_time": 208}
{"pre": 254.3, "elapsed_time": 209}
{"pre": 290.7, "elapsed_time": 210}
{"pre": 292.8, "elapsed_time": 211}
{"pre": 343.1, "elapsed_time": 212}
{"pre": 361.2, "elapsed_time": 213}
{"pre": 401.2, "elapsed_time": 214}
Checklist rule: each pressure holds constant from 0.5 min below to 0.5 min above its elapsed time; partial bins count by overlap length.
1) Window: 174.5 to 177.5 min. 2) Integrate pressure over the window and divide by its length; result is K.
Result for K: 486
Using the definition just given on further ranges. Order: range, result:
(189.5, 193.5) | 502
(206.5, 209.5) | 255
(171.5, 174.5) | 505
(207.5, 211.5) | 275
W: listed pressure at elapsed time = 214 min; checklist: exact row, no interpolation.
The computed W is 401.2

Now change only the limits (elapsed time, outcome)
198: 444.8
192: 472.2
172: 504.4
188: 525.6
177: 463.7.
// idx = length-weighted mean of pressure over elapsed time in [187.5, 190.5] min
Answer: 527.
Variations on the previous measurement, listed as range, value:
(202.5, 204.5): 305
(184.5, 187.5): 523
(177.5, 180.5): 486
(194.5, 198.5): 472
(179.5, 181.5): 480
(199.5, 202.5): 375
